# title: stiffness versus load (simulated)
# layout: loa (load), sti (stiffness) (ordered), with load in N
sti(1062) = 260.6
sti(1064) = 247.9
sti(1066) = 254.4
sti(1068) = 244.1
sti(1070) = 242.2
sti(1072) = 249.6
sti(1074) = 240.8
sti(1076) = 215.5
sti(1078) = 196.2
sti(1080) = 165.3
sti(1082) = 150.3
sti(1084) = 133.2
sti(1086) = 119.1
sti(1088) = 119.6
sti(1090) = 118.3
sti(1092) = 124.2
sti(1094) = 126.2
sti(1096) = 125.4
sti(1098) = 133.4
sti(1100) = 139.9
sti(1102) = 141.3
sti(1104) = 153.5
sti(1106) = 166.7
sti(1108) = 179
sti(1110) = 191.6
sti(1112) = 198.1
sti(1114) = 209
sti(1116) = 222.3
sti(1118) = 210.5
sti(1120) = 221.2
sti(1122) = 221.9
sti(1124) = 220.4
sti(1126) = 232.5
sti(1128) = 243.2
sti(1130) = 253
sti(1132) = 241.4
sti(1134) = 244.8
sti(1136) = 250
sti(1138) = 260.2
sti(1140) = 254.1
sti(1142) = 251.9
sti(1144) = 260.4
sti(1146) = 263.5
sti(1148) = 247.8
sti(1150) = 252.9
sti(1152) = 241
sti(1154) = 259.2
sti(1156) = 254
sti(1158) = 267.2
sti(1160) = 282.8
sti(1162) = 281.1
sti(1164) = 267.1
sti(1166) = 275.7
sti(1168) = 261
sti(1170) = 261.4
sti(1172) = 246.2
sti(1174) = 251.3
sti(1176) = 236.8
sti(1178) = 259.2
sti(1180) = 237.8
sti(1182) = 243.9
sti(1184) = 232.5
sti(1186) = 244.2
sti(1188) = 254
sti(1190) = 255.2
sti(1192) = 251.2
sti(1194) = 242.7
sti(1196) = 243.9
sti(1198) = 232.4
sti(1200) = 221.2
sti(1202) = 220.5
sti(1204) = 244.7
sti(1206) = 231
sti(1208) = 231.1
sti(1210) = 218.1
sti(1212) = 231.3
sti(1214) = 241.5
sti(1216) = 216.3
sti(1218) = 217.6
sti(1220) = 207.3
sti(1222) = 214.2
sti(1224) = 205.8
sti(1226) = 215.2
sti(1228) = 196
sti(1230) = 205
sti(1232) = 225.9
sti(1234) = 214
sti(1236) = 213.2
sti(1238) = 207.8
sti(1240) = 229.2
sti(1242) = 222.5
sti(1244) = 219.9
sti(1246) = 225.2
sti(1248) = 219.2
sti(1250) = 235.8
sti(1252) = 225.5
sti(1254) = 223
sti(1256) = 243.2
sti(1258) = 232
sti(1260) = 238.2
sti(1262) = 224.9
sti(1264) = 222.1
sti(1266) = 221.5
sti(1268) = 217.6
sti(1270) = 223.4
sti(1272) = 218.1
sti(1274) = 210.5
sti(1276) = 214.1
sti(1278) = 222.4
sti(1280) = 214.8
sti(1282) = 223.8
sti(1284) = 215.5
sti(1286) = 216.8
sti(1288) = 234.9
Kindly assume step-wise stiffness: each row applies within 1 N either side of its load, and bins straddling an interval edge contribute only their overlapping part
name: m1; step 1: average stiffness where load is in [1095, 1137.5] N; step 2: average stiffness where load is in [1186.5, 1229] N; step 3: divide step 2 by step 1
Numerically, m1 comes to 1.14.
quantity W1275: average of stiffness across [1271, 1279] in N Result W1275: 216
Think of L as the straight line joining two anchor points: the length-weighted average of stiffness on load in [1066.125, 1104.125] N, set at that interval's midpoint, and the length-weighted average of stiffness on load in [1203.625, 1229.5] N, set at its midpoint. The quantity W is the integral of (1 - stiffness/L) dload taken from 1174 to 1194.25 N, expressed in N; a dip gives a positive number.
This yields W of -3.8 N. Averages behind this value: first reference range 167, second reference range 220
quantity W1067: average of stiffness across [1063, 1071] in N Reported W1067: 247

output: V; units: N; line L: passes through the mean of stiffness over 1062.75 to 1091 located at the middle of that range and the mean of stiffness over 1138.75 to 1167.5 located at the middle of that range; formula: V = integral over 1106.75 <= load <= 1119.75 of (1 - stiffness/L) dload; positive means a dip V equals 1.4 N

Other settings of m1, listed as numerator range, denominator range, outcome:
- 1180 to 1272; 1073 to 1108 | 1.49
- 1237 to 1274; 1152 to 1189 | 0.88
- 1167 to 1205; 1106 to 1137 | 1.11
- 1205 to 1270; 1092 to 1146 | 1.08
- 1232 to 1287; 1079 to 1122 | 1.38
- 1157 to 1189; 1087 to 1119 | 1.60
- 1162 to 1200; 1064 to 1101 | 1.43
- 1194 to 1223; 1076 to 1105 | 1.60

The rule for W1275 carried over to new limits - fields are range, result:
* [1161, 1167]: 275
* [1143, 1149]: 257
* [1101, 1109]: 160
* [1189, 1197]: 248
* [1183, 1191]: 246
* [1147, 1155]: 250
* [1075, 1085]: 172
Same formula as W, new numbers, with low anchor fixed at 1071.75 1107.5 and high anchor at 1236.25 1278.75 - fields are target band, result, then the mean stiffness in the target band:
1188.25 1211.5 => -4.2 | 236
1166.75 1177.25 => -3.5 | 252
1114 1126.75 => -4.0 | 220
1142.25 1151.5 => -4.0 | 255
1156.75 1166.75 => -4.9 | 274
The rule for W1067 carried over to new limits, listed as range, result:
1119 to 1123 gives 222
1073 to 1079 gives 218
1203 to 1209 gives 236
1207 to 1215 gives 230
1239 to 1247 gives 224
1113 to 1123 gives 217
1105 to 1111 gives 179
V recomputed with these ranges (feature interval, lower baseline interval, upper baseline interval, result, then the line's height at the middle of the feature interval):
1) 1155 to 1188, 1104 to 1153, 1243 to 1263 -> -3.94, 229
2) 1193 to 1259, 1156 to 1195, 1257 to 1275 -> 3.85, 237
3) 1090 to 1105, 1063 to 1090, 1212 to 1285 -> 4.89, 198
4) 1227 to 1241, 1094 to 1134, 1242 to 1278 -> 0.38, 219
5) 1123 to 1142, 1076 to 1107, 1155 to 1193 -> -4.34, 199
